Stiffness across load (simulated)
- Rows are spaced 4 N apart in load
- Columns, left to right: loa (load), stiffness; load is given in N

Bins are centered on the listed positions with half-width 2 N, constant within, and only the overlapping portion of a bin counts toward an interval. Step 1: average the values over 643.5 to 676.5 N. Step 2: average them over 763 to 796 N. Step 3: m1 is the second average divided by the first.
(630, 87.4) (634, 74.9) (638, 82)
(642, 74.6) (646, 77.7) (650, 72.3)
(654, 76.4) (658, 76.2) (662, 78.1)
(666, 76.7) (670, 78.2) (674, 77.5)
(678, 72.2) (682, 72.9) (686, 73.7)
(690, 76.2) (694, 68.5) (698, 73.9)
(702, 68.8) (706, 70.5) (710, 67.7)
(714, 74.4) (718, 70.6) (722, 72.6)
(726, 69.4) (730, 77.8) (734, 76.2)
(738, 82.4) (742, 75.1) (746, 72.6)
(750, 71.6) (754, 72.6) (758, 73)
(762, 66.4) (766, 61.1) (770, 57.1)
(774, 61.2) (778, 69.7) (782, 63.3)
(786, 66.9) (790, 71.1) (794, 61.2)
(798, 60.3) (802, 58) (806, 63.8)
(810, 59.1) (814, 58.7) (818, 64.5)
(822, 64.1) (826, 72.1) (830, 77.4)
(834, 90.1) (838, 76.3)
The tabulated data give 0.84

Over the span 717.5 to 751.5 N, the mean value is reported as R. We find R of 74.5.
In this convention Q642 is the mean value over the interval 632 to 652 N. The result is 76.3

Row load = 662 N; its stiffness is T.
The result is 78.1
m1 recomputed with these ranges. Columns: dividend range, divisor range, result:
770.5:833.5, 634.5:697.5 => 0.86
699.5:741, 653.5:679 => 0.95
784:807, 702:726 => 0.90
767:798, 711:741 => 0.86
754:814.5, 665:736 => 0.87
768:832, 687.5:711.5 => 0.90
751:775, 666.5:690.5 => 0.87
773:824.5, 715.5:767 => 0.87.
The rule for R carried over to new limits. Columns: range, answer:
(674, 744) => 73.2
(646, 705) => 74.4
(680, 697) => 72.9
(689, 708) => 71.3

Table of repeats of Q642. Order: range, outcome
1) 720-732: 73.3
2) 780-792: 67.1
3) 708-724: 71.3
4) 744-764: 71.2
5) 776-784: 66.5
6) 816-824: 64.3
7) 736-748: 76.7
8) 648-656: 74.3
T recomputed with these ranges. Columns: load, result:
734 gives 76.2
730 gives 77.8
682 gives 72.9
